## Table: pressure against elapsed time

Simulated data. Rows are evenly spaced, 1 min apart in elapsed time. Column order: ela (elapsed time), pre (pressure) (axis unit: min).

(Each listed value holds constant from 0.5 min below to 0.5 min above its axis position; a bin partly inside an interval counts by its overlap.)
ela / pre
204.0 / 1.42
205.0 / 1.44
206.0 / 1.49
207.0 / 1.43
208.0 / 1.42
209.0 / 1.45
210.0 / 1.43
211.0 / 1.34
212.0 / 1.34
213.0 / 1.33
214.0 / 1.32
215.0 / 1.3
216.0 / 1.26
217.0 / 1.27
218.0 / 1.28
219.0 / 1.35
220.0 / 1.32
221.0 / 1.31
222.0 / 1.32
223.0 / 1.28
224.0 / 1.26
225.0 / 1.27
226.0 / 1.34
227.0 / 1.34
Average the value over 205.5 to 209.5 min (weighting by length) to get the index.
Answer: 1.45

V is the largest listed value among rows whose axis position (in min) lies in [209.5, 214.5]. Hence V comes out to 1.43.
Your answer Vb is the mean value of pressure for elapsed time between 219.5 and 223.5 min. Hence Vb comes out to 1.31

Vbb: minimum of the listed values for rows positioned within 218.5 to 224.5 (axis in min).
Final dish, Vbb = 1.26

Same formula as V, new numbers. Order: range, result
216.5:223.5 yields 1.35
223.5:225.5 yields 1.27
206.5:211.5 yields 1.45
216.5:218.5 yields 1.28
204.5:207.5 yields 1.49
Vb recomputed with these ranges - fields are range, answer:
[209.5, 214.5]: 1.35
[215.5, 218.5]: 1.27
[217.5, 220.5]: 1.32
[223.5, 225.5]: 1.27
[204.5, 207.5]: 1.45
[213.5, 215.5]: 1.31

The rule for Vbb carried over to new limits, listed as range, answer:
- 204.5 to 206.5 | 1.44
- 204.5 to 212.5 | 1.34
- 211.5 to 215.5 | 1.3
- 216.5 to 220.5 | 1.27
